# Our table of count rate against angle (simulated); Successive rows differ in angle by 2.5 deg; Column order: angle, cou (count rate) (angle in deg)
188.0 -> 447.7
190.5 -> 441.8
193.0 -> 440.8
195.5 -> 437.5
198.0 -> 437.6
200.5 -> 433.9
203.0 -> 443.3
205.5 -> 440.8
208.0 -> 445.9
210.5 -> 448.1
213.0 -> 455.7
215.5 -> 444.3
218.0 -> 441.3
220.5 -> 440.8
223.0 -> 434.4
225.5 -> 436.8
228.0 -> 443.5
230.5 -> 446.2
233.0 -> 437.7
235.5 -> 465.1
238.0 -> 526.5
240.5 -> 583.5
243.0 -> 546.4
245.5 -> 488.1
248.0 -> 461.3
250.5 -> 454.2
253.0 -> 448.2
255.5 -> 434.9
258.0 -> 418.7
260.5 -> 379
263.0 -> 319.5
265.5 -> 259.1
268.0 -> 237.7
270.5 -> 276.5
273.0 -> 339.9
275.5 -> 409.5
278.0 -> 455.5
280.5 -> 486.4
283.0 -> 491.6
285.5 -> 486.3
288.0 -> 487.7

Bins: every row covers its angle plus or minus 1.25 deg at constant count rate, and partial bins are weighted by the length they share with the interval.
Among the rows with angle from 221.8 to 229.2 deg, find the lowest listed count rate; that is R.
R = 434.4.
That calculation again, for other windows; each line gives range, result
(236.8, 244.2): 526.5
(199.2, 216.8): 433.9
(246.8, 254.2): 448.2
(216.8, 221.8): 440.8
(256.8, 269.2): 237.7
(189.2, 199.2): 437.5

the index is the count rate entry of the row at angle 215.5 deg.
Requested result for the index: 444.3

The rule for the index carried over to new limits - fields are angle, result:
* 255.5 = 434.9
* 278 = 455.5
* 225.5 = 436.8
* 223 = 434.4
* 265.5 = 259.1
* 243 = 546.4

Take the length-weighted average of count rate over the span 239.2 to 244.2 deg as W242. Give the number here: 565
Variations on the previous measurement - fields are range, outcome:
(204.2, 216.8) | 447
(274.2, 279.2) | 431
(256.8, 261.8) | 398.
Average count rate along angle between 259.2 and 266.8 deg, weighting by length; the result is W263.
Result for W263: 319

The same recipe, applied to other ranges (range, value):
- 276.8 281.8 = 471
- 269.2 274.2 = 307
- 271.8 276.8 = 376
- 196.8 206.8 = 439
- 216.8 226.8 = 438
